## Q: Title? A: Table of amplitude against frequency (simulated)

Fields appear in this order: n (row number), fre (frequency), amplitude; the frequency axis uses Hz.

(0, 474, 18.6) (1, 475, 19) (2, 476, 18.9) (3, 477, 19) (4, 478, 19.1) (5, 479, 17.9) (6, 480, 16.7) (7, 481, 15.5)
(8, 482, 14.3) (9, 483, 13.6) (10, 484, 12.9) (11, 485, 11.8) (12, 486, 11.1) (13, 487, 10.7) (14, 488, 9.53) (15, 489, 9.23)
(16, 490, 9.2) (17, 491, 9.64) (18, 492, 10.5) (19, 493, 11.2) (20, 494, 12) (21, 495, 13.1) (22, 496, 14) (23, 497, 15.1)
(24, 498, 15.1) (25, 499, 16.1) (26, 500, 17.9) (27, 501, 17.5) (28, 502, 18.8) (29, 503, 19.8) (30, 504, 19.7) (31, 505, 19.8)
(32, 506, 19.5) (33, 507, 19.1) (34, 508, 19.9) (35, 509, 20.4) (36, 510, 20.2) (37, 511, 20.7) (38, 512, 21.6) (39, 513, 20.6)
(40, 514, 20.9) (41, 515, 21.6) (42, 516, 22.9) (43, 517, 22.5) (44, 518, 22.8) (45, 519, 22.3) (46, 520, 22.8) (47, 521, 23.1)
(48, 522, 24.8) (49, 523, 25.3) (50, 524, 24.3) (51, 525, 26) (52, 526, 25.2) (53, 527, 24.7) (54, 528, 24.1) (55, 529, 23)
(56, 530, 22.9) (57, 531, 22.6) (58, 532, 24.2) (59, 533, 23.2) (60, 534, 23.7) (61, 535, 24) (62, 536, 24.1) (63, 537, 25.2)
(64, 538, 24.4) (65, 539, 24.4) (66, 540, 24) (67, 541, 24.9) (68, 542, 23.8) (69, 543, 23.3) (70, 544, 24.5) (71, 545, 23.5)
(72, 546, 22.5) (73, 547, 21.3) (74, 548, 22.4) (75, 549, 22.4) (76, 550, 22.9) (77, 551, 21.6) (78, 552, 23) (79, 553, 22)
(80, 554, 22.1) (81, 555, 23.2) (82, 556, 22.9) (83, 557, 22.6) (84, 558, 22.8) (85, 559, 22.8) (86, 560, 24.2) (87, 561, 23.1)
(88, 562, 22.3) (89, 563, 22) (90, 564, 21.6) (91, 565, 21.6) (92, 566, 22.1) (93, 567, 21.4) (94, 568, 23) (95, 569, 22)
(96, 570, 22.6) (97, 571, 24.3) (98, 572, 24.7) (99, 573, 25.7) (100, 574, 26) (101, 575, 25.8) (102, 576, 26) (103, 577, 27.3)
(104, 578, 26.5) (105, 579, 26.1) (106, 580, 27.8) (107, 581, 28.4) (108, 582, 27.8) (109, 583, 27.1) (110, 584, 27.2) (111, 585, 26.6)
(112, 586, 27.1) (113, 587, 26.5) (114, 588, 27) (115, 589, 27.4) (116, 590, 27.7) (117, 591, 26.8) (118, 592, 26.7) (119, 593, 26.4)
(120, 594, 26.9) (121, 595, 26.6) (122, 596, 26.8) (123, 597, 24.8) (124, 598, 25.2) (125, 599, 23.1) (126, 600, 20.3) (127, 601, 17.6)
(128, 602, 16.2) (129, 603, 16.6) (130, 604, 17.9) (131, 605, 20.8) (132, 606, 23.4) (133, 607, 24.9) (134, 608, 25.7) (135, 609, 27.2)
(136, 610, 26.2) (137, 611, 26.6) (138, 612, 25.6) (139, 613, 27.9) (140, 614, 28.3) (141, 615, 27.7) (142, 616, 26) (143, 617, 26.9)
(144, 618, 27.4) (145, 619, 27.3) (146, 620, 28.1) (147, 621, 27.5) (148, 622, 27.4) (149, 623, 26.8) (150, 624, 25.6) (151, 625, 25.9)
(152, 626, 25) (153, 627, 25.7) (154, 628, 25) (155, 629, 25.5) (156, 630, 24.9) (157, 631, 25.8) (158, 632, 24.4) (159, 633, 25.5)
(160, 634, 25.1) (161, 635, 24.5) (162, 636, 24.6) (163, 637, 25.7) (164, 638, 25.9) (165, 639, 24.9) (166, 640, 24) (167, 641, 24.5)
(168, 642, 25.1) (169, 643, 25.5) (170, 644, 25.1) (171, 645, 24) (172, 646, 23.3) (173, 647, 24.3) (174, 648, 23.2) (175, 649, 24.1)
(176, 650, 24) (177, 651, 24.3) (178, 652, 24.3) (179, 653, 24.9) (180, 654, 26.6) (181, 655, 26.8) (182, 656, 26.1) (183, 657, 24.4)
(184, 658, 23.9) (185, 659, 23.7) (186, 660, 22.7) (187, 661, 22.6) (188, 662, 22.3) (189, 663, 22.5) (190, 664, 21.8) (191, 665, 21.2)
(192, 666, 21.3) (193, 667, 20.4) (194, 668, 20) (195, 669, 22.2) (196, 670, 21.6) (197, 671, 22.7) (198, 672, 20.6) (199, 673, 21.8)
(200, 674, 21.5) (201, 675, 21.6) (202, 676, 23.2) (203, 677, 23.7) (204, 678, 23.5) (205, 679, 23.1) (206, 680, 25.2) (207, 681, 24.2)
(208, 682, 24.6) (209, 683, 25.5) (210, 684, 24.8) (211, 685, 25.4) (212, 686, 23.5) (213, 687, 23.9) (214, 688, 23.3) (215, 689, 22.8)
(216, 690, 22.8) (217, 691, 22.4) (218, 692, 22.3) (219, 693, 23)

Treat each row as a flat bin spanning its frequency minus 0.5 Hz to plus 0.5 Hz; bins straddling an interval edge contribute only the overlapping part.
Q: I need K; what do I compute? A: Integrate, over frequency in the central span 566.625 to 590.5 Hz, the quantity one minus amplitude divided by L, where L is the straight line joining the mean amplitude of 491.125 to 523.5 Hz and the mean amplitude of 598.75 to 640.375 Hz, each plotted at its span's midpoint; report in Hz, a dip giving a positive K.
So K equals -3.40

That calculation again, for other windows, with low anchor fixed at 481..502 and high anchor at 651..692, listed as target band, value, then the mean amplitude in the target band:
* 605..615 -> -3.18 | 26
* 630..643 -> -2.32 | 25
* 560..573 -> -4.16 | 22.7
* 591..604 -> -2.80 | 23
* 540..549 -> -4.12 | 23.3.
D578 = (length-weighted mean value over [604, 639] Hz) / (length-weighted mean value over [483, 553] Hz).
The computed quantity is 1.3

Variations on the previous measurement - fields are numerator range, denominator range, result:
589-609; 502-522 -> 1.12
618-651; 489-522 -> 1.40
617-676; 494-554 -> 1.12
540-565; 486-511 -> 1.49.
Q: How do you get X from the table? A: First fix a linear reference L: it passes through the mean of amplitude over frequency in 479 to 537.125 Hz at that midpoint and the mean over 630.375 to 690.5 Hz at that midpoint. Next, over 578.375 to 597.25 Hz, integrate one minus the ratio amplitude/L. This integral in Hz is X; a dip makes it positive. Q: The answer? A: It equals -4.9 Hz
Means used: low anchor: 18.8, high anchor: 23.7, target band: 27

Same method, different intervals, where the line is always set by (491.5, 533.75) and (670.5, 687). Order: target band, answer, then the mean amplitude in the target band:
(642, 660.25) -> -1.30 Hz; 24.6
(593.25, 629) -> -4.40 Hz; 24.9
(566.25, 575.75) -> -1.13 Hz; 23.9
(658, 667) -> 0.34 Hz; 22.2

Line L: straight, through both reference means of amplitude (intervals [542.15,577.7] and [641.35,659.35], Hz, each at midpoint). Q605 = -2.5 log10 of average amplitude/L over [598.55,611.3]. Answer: 0.09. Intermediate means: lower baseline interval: 23.2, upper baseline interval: 24.7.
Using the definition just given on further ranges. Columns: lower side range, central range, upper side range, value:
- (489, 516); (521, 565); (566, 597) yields -0.09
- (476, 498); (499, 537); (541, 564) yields -0.23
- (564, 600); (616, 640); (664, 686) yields -0.07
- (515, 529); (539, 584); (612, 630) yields 0.05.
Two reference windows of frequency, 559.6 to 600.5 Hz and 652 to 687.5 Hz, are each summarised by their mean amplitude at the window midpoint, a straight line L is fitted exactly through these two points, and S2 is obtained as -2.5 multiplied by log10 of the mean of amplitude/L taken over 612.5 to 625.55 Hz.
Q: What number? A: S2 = -0.12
